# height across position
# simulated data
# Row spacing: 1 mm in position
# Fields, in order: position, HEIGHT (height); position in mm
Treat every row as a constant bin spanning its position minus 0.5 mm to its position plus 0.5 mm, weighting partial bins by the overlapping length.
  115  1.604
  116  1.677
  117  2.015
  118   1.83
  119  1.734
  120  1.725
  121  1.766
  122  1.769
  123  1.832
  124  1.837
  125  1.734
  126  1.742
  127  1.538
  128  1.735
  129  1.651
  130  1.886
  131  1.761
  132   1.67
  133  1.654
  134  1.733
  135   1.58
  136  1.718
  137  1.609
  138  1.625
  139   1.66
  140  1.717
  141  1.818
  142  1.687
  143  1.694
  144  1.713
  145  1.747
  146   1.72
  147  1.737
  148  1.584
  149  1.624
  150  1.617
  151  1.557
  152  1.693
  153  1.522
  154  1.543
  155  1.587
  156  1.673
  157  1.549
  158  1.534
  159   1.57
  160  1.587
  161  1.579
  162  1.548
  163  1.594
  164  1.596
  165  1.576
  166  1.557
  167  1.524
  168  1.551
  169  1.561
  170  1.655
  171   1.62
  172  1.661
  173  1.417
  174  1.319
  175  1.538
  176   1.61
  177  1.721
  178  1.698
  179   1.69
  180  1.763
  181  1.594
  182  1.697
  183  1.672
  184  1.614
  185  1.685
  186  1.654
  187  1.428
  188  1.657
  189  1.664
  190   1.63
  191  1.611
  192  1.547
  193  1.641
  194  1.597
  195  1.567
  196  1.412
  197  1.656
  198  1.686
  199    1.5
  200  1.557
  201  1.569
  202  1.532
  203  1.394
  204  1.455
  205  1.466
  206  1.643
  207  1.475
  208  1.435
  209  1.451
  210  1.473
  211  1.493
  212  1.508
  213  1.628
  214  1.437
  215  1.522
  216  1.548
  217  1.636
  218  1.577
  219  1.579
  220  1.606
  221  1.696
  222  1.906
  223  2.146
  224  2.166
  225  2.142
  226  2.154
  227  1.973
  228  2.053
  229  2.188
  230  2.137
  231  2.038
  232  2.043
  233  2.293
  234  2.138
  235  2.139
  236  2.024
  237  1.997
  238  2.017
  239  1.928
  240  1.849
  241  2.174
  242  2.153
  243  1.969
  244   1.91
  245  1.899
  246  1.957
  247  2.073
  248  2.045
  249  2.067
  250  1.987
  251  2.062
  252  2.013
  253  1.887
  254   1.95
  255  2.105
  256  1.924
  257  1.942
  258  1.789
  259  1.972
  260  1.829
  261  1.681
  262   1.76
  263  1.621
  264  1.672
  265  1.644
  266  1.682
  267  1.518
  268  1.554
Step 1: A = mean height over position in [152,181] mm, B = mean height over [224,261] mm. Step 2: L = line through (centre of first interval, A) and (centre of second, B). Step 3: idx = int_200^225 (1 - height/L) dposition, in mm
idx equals 3.3 mm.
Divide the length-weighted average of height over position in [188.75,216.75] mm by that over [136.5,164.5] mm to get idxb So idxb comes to 0.9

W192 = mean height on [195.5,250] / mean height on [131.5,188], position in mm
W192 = 1.11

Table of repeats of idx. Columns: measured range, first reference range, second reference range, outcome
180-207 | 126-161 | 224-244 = 4.3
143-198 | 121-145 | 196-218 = 0.4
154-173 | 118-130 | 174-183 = 1.1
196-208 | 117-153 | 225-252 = 2.5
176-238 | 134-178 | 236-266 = 2.3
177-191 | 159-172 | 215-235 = 0.3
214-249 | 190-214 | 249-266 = -5.0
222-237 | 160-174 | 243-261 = -2.0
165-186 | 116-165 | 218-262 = 2.1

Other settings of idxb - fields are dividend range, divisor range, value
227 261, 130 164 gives 1.22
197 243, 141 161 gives 1.10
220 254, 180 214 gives 1.30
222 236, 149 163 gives 1.33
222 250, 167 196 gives 1.28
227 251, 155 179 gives 1.30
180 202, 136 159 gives 0.97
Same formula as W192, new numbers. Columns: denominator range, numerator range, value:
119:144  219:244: 1.18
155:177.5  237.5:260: 1.26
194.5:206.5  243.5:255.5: 1.30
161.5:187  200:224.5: 1.00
